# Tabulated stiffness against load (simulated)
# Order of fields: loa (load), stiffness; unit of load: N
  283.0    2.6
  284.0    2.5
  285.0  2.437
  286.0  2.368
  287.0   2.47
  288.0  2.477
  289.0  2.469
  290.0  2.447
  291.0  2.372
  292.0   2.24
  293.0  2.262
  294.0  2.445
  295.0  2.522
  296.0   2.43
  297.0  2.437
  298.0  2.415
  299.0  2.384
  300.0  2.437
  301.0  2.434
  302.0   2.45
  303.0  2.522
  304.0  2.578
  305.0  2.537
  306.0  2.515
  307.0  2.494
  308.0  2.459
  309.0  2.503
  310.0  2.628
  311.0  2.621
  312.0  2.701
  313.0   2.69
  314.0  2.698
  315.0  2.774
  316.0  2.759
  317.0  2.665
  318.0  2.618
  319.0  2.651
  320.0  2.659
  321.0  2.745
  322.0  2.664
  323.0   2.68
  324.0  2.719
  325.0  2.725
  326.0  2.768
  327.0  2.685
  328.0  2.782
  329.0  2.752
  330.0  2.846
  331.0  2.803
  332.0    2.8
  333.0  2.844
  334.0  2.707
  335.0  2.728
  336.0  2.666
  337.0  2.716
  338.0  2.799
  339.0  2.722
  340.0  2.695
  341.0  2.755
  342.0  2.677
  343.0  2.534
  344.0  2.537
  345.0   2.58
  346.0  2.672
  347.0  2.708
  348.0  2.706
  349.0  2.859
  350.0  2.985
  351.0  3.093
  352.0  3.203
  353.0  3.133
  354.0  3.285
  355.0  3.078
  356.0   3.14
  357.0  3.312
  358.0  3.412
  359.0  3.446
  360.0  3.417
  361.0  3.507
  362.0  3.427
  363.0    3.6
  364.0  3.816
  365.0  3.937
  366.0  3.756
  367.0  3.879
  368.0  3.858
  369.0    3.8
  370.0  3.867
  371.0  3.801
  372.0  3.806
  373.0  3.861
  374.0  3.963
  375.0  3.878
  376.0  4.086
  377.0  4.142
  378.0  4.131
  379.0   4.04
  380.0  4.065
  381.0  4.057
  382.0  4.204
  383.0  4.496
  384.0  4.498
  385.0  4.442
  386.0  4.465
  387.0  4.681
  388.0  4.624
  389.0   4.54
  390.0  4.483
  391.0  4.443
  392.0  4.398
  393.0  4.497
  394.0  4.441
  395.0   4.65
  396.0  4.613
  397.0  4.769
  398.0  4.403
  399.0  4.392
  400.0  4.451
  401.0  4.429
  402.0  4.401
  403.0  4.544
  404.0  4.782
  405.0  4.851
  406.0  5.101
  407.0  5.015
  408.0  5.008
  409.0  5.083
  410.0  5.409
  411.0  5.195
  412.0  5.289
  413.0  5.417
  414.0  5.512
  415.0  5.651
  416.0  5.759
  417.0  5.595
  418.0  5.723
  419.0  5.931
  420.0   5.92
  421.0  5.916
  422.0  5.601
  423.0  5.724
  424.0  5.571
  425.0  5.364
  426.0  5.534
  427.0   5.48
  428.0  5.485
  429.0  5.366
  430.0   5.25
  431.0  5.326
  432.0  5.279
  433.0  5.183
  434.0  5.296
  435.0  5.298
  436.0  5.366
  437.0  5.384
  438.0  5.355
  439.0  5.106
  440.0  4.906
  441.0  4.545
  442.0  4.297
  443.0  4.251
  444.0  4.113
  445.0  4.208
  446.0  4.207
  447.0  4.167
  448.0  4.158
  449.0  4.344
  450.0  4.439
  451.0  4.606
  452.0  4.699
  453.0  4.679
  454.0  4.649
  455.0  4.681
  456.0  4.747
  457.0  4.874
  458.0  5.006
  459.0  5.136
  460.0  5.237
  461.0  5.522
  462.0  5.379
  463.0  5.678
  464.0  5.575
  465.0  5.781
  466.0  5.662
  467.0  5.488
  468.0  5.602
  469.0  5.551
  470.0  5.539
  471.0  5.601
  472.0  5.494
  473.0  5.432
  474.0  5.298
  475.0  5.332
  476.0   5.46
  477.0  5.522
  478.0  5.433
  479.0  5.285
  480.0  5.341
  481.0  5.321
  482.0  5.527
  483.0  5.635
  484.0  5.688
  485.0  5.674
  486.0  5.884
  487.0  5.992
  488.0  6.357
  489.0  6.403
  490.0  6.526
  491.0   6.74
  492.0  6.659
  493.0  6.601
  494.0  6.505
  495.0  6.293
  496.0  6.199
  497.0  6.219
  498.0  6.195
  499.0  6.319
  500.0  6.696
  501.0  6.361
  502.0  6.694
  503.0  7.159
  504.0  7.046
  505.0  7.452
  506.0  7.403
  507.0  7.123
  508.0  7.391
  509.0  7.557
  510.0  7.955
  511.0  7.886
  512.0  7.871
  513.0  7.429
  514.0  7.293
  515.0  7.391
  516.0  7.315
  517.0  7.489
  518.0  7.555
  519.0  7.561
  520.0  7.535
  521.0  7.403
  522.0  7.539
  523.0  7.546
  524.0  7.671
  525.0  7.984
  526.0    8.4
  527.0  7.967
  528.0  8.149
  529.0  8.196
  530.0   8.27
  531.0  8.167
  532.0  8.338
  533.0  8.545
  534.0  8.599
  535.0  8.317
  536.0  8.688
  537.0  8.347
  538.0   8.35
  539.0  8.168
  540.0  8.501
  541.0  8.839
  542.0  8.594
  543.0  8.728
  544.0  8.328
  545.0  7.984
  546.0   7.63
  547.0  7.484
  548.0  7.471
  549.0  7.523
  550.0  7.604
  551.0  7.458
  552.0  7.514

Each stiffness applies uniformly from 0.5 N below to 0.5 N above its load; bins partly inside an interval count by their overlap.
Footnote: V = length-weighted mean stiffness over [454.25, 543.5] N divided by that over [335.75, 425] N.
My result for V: 1.63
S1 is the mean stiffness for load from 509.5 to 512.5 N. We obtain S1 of 7.9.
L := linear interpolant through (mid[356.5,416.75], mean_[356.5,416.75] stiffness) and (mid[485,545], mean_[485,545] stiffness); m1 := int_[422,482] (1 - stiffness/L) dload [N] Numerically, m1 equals 7.9 N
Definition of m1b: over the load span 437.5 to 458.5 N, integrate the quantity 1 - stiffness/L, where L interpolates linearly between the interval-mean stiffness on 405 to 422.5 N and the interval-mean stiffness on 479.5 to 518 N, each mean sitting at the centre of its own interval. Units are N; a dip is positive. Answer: 4.9 N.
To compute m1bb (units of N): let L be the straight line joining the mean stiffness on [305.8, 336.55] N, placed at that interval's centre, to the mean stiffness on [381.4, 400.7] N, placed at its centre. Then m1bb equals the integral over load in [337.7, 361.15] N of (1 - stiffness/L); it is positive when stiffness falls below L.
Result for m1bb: 3.2 N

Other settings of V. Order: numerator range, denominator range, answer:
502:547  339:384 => 2.28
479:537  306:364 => 2.50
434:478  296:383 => 1.65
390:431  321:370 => 1.69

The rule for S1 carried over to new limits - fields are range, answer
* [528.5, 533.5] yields 8.3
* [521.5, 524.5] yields 7.59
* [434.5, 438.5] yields 5.35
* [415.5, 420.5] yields 5.79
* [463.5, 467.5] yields 5.63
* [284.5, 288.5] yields 2.44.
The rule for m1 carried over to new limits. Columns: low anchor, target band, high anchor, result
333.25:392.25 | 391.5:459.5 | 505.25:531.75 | 2.3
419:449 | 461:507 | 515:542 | 4.6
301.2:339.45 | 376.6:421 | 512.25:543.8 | -0.9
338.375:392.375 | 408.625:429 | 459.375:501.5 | -4.0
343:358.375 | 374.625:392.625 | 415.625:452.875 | -2.4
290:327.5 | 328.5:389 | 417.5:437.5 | 6.3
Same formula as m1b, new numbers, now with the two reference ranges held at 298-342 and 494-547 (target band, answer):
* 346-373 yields 1.8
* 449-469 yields 3.3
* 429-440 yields 0.5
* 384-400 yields -0.3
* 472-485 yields 2.3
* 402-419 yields -1.1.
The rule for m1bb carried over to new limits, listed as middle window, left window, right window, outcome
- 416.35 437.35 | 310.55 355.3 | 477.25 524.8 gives -2.21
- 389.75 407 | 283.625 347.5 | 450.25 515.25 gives -1.16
